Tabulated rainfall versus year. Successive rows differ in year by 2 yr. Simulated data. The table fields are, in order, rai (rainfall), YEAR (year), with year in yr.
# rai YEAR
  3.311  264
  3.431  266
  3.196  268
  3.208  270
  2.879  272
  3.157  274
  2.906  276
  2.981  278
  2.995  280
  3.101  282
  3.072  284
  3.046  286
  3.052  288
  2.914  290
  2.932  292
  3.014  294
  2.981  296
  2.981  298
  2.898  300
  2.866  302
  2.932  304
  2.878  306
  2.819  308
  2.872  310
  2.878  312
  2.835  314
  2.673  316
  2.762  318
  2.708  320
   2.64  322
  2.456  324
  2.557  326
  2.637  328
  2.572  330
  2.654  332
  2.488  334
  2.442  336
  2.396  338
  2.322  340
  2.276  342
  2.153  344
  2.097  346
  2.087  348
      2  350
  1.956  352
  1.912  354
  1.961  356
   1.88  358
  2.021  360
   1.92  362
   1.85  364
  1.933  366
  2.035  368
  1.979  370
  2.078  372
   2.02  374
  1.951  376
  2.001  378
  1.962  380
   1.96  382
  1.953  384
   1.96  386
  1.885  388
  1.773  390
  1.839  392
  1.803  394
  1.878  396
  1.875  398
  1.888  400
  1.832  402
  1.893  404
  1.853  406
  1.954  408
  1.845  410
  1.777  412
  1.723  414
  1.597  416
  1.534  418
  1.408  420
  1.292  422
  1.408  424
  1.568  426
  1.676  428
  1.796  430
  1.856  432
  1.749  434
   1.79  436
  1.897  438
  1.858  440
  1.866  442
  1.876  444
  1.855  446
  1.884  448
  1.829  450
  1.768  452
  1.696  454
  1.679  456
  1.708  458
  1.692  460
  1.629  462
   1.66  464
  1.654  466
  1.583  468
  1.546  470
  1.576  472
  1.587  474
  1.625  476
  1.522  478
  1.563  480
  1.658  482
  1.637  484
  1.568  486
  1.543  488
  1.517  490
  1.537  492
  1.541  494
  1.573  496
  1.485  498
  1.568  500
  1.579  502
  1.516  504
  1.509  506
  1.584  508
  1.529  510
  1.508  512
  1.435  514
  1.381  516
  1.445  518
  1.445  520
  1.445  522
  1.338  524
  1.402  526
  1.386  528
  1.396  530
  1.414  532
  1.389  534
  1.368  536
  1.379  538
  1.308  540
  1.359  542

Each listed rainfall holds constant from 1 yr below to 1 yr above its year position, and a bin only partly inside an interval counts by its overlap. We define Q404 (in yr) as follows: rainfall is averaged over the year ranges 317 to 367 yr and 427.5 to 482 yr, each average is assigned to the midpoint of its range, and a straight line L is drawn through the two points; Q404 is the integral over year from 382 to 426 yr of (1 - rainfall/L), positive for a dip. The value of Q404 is 4.7 yr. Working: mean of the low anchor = 2.27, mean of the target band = 1.76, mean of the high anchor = 1.72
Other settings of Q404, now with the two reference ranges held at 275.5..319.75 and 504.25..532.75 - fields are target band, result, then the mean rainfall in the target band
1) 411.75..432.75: 5.0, 1.59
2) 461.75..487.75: 2.1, 1.6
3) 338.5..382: 8.4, 2.02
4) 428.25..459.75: 2.3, 1.8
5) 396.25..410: 2.1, 1.88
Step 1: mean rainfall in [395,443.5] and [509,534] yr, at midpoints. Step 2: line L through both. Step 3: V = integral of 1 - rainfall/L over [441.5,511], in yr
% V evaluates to -2.8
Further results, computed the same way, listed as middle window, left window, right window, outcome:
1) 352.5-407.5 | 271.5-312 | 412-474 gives 7.2 yr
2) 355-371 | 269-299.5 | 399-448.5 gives 2.4 yr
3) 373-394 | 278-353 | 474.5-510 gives 3.0 yr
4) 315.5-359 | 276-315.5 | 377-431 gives 2.8 yr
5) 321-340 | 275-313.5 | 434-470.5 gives 1.1 yr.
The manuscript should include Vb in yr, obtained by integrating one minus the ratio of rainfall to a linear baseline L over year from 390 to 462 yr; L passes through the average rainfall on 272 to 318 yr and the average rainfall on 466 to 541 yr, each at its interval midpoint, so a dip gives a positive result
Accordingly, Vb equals 9.7 yr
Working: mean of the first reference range 2.94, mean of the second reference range 1.5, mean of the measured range 1.75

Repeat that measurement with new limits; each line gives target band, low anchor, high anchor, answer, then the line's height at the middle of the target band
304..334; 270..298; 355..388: -1.4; 2.59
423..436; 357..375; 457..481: 0.5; 1.75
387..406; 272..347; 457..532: 2.9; 2.18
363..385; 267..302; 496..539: 4.0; 2.42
